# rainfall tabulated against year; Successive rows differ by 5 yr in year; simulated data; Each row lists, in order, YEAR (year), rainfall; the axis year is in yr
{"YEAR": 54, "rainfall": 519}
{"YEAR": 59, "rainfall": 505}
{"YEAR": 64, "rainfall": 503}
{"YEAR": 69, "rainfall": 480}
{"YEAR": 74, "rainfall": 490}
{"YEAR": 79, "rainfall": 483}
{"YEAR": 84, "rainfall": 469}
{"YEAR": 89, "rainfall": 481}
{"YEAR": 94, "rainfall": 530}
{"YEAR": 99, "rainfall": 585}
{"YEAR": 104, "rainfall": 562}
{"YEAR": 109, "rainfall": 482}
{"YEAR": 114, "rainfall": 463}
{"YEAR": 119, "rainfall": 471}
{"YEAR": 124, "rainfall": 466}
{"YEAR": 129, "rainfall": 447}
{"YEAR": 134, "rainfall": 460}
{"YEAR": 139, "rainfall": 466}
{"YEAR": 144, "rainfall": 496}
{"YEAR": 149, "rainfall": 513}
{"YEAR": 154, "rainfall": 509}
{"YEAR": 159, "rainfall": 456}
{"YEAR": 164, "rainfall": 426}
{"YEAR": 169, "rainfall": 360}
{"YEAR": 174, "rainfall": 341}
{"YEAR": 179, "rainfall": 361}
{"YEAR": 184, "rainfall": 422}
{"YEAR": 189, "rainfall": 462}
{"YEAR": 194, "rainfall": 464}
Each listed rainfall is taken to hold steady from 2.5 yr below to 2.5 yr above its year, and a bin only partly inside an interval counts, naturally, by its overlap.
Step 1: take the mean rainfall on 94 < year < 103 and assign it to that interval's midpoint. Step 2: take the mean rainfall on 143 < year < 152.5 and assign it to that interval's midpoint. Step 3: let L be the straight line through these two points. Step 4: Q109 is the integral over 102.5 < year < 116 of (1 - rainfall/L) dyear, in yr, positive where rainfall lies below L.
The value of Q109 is 1.3 yr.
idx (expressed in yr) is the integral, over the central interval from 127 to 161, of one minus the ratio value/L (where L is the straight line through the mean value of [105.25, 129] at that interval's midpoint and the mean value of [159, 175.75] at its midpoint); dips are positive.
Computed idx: -4.1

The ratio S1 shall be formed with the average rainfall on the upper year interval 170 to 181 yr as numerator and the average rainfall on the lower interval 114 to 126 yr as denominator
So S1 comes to 0.75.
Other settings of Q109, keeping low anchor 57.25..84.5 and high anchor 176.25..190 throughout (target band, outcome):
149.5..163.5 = -1.67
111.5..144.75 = -1.31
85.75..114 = -3.16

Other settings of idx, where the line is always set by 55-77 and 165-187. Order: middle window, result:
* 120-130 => -0.6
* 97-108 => -2.5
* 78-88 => 0.0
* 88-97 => -0.9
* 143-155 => -3.0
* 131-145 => -1.8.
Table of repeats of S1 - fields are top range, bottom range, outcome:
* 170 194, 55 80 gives 0.81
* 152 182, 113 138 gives 0.88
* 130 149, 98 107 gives 0.84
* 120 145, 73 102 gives 0.92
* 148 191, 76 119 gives 0.84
